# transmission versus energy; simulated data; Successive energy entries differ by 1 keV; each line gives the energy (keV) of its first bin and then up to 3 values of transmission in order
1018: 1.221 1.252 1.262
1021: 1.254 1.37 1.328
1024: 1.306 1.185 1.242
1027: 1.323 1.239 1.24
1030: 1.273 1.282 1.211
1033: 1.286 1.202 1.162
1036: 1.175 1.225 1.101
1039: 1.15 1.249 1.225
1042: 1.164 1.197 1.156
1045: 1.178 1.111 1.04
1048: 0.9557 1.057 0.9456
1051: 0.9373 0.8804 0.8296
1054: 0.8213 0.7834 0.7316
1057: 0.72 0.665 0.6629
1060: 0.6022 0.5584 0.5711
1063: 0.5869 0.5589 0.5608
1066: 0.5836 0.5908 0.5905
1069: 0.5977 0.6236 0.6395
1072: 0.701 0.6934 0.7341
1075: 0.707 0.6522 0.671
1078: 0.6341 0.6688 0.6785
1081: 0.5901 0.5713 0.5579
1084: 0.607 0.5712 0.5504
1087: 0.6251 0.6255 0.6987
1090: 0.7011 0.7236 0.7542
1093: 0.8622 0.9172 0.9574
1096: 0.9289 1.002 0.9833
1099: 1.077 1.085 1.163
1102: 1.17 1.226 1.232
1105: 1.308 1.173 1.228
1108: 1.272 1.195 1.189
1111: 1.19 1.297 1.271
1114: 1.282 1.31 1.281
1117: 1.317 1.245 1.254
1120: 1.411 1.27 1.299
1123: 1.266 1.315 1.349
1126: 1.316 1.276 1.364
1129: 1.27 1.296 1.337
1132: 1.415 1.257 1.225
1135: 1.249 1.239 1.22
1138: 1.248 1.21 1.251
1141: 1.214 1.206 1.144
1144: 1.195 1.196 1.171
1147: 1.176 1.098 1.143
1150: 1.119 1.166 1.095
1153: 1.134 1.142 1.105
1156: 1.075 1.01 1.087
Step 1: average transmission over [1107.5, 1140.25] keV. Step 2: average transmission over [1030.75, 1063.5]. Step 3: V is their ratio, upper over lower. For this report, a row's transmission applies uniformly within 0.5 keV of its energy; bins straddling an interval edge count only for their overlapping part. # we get 1.3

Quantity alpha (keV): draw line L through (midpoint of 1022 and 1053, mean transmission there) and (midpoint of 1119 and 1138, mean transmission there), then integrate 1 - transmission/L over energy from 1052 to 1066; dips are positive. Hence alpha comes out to 6.1 keV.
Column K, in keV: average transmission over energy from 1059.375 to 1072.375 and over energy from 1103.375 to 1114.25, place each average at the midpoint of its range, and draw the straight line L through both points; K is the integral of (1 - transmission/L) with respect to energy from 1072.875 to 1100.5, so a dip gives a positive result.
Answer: 5.0 keV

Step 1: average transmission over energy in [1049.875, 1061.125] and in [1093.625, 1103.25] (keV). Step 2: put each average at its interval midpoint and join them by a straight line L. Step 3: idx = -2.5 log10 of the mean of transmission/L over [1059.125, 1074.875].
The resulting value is 0.336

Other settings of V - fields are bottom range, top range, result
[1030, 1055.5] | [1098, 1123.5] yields 1.13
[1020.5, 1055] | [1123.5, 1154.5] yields 1.07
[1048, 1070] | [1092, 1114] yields 1.58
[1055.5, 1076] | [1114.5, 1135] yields 2.05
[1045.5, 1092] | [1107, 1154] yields 1.78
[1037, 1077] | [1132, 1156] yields 1.43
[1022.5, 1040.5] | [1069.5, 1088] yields 0.52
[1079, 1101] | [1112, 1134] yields 1.69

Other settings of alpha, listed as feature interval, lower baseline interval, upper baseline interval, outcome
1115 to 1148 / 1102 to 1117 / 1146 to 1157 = -2.3 keV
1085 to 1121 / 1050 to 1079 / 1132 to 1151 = -4.4 keV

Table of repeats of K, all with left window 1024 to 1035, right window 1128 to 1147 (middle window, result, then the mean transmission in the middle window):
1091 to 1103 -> 2.5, 0.99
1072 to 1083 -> 5.2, 0.657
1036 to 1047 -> 0.7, 1.17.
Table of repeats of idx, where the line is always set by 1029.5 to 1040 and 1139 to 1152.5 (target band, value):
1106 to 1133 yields -0.095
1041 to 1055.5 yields 0.189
